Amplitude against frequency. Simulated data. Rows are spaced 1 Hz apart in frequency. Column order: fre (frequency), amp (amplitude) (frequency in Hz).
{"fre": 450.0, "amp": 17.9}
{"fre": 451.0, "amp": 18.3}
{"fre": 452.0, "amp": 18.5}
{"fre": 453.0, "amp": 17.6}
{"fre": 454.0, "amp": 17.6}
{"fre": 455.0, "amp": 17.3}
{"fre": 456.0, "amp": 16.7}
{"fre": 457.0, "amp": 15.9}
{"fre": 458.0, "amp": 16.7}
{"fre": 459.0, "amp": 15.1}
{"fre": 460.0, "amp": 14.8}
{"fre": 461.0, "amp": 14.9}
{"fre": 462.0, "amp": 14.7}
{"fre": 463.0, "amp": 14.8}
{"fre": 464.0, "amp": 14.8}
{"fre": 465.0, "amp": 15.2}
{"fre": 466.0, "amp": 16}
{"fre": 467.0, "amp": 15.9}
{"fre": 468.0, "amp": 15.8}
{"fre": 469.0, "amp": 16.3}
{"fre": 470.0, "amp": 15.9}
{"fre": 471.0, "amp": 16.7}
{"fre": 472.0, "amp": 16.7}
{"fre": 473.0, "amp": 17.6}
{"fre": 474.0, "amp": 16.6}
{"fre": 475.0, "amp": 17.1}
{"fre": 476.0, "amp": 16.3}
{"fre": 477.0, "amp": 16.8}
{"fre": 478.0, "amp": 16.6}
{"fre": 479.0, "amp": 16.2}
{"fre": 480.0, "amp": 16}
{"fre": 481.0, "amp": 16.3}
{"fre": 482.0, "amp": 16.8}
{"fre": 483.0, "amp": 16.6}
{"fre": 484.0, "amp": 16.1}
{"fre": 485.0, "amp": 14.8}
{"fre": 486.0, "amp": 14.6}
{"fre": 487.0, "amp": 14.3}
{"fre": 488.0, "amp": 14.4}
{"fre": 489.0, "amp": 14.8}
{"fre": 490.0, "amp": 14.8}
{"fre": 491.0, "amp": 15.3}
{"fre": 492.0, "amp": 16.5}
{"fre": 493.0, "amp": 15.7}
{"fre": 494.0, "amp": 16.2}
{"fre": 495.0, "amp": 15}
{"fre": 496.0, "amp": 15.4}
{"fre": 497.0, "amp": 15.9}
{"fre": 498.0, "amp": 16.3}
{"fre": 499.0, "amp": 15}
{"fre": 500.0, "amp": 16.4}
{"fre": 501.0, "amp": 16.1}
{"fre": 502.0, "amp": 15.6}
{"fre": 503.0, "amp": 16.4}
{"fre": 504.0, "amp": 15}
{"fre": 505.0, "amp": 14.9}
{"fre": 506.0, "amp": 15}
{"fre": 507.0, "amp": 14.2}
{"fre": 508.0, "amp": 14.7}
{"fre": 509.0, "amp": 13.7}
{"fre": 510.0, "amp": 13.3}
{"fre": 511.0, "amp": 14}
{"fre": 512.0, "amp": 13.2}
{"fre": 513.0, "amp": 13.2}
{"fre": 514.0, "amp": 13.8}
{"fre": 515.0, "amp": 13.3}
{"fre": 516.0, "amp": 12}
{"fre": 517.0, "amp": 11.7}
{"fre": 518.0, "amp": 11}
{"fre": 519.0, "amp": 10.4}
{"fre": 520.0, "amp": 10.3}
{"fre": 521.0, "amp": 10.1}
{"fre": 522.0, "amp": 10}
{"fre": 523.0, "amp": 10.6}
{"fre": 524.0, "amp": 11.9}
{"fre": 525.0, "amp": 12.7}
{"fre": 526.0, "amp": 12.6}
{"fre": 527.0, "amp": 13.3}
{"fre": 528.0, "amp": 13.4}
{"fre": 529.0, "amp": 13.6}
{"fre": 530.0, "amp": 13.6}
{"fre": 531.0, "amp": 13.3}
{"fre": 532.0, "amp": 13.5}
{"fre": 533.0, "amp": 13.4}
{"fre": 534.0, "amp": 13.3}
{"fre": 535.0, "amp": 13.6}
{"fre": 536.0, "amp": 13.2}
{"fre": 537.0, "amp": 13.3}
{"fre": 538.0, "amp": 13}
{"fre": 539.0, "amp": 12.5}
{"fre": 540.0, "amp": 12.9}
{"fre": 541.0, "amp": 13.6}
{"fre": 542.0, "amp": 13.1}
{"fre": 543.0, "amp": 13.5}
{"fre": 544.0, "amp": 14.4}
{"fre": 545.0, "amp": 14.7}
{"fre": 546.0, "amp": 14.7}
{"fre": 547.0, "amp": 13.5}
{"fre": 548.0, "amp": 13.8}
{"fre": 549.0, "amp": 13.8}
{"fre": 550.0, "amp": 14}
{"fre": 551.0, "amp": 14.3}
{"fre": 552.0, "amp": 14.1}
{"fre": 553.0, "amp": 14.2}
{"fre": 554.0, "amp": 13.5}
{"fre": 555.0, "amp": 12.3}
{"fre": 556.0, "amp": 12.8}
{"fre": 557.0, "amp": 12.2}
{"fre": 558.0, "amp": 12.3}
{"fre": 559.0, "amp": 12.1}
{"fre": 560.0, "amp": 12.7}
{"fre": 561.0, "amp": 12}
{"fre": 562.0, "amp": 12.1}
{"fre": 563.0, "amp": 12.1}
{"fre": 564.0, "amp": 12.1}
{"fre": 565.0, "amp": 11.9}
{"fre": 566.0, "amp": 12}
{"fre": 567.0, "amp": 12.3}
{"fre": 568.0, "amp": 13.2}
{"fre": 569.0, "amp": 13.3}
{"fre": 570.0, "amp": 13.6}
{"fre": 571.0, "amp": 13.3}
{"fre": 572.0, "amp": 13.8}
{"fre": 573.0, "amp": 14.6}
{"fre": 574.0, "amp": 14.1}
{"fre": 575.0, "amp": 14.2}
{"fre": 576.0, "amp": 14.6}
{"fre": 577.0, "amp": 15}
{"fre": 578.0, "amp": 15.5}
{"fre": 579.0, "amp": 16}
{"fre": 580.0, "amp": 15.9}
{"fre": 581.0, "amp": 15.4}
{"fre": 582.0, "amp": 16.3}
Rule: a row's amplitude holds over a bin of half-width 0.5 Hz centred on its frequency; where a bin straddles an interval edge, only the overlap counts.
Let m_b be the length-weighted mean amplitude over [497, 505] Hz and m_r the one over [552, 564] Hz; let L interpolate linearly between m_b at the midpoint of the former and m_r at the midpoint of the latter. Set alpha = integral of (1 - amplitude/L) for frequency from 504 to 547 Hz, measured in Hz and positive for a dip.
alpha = 4.0 Hz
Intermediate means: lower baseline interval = 15.8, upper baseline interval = 12.6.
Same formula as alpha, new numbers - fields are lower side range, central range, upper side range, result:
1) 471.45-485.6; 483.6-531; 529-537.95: 3.0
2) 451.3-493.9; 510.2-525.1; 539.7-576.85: 2.8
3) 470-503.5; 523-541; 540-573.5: 1.4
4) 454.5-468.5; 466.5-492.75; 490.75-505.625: -0.5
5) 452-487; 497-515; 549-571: 0.1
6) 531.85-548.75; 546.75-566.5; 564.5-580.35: 1.2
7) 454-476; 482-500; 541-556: -0.2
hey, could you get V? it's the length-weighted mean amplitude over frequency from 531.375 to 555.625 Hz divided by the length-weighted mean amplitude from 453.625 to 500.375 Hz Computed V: 0.86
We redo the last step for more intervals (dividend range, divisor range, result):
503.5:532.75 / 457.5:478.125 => 0.80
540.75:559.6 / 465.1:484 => 0.82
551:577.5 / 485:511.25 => 0.87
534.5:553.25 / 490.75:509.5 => 0.89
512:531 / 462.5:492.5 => 0.76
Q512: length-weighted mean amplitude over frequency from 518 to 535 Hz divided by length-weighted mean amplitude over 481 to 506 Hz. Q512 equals 0.8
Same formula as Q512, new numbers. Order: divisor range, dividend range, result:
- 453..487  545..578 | 0.83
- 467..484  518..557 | 0.79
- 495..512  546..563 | 0.87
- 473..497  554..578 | 0.82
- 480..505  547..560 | 0.85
